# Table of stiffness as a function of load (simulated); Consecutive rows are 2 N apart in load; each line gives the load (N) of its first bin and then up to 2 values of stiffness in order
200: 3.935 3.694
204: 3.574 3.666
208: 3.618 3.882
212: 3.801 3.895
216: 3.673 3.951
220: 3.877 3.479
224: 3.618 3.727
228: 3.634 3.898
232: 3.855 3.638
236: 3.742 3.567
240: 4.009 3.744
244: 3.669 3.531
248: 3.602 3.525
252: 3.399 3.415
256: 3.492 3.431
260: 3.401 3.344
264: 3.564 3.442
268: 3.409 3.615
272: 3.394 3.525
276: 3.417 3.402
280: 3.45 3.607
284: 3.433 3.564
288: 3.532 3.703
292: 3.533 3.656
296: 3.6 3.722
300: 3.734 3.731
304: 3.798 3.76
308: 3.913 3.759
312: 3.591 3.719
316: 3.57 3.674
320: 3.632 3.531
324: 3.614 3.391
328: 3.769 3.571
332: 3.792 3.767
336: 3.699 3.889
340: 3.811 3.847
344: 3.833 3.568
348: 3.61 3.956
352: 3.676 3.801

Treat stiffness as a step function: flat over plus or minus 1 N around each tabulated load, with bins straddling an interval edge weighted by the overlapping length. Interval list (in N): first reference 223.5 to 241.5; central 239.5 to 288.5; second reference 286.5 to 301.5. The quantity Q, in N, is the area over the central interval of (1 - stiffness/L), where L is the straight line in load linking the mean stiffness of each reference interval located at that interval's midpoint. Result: 2.4 N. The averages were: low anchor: 3.75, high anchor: 3.64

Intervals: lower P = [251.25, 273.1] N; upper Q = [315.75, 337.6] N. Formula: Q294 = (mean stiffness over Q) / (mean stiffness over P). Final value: 1.1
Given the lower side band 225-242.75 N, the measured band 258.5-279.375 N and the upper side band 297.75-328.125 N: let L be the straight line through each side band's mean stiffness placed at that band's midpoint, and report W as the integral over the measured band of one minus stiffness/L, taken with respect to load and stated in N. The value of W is 1.52 N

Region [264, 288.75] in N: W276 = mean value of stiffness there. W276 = 3.49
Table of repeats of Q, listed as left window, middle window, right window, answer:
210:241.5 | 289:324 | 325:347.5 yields 0.46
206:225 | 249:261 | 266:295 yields 0.54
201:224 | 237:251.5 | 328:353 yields 0.32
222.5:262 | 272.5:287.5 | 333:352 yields 0.78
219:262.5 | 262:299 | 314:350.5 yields 1.28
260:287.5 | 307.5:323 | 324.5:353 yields -0.14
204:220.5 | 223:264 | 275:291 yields 0.58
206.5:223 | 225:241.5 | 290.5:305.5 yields -0.04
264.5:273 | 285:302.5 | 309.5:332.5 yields -0.46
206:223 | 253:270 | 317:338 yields 1.24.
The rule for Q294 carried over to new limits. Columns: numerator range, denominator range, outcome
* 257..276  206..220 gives 0.91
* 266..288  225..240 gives 0.93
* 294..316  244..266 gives 1.07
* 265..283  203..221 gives 0.92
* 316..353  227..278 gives 1.04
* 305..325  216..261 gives 1.01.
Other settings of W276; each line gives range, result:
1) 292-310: 3.73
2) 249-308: 3.54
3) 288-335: 3.67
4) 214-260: 3.66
